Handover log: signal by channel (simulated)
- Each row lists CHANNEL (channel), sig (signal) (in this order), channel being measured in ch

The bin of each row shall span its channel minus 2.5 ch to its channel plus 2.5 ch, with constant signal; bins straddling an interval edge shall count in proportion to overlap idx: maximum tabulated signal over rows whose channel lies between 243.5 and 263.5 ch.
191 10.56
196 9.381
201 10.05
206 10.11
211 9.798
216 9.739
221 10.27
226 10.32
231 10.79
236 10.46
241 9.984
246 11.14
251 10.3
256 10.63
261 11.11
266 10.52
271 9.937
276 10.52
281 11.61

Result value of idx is 11.14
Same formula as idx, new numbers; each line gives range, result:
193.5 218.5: 10.11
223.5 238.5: 10.79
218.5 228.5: 10.32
